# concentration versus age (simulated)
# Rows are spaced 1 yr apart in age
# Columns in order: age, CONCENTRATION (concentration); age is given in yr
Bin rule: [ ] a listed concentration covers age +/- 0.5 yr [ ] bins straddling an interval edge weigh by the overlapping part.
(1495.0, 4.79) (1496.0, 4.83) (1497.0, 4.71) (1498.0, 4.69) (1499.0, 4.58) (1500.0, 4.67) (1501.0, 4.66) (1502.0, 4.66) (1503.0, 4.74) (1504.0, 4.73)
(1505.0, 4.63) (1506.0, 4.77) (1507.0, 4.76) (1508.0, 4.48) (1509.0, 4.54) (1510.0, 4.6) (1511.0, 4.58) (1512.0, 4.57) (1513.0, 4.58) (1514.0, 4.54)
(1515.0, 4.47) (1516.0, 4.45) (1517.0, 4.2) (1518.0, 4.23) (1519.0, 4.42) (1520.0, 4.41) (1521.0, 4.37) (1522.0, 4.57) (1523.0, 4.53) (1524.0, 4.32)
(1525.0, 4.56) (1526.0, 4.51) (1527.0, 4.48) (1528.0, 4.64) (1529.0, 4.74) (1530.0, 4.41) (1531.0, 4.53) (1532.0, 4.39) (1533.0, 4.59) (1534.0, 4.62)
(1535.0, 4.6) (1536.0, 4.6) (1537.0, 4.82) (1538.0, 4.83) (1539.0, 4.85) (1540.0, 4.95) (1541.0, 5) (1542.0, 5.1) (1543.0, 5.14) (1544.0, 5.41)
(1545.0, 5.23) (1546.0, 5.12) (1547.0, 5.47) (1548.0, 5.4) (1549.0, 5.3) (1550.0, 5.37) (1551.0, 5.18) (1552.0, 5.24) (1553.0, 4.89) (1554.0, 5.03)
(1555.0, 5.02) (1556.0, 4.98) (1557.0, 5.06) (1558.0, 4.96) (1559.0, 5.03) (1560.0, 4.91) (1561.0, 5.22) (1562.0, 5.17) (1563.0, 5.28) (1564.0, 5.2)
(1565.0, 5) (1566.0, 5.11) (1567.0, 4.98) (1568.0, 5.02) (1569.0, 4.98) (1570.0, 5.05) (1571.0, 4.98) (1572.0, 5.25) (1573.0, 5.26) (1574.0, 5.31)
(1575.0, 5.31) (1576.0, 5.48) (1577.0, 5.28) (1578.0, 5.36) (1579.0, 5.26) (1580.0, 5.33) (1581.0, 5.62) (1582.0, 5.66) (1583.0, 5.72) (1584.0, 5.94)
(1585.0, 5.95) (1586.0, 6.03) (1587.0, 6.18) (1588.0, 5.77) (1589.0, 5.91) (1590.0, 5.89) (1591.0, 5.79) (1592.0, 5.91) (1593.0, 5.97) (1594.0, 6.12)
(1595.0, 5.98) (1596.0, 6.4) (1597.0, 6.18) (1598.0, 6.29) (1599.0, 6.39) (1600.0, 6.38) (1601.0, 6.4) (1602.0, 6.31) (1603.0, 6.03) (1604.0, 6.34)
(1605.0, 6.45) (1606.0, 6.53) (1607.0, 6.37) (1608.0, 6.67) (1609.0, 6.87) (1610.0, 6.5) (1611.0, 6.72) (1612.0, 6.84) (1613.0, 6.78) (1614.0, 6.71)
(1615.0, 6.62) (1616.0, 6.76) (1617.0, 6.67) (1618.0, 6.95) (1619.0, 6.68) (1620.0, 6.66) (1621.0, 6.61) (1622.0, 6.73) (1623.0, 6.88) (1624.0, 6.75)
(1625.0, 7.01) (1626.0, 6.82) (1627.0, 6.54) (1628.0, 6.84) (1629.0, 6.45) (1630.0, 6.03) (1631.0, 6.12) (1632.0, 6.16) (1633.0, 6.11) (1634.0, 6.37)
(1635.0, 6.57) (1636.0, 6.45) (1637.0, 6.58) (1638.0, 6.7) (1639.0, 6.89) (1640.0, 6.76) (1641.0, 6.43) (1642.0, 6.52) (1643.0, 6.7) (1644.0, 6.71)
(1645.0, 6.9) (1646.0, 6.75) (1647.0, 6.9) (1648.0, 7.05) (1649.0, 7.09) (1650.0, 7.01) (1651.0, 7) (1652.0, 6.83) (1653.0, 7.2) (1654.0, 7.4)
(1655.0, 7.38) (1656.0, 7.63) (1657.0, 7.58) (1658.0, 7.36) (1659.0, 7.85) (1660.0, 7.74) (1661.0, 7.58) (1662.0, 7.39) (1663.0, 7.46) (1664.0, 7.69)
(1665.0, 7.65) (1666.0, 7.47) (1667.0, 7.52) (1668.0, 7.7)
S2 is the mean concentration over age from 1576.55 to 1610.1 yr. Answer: 6.05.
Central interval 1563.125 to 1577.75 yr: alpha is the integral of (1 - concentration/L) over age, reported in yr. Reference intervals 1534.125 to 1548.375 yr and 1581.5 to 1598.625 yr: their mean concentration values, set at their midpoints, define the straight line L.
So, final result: 1.1 yr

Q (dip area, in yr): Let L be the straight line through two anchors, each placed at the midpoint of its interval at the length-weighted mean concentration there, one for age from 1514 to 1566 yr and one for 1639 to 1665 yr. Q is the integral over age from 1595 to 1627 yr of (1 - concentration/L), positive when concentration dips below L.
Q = -1.37 yr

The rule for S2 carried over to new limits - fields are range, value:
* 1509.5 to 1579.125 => 4.89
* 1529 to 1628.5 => 5.69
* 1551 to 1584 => 5.2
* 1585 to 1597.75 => 6.01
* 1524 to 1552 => 4.88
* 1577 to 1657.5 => 6.47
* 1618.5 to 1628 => 6.75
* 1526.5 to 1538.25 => 4.6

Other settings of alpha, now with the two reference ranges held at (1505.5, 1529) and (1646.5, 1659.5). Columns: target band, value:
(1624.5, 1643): 0.9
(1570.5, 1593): 0.8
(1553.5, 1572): 1.3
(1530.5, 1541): 0.4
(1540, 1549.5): -0.3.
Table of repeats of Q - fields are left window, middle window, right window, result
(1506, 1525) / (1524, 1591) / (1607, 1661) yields 2.13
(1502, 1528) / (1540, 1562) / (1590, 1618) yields 0.59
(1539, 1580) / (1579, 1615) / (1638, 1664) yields -1.34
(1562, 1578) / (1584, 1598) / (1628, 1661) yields -0.91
